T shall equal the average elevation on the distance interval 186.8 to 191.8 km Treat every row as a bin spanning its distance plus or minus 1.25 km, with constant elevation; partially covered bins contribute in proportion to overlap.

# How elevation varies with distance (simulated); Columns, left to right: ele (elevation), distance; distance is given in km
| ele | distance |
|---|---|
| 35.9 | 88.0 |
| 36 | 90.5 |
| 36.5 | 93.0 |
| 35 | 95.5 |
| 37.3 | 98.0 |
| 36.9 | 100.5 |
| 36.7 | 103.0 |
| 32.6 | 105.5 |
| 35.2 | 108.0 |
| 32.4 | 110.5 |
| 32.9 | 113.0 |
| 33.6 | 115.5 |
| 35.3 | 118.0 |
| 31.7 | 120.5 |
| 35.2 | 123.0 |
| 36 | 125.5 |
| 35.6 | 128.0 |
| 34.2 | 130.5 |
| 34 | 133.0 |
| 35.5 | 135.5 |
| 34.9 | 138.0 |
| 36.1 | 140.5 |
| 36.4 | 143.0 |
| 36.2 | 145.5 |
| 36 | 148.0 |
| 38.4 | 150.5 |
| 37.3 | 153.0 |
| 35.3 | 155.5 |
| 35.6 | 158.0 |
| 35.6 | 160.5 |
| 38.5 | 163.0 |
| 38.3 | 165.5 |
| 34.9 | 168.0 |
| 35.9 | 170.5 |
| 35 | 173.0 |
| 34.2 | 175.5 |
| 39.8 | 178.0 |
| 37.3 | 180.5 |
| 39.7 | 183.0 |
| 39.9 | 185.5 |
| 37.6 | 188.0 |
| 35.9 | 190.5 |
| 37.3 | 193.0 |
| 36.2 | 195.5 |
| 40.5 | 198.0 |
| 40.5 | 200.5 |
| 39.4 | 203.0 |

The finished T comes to 36.7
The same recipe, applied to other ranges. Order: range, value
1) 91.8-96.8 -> 35.8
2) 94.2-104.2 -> 36.5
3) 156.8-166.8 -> 37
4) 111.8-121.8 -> 33.4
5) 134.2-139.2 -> 35.2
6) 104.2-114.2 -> 33.3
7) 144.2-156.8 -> 36.6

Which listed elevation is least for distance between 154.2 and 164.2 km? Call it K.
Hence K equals 35.3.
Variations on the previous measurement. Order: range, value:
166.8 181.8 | 34.2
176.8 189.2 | 37.3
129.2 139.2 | 34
